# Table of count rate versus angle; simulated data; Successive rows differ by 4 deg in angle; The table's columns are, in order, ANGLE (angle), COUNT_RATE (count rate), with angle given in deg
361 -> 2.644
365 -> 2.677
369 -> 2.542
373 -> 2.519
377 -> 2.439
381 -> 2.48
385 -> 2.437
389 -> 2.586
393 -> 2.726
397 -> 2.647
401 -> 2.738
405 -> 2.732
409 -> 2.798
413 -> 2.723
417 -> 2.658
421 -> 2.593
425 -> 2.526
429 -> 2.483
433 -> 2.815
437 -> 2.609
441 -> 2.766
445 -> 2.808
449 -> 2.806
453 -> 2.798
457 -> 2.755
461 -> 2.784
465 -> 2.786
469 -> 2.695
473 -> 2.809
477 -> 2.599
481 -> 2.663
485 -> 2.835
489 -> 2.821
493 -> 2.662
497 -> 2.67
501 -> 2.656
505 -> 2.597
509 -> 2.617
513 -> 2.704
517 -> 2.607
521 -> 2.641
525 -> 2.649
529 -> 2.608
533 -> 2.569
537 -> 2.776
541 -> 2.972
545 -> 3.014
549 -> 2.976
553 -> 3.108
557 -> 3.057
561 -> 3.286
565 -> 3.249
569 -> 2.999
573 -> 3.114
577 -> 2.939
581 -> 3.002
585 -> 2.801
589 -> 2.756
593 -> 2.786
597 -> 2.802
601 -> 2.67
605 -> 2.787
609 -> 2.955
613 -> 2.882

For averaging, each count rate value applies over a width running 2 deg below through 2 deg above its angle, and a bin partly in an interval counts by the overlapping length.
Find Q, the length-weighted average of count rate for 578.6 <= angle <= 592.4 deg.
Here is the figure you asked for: 2.85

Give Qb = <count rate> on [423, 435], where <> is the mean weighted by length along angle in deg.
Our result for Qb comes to 2.61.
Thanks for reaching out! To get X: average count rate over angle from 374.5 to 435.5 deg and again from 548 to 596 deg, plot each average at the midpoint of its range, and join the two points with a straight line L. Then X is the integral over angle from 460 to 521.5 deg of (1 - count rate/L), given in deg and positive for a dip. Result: 2.6 deg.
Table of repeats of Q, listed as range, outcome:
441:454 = 2.8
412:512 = 2.7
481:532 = 2.67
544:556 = 3.04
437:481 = 2.75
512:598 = 2.89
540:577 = 3.08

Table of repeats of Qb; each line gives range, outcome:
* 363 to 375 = 2.58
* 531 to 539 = 2.67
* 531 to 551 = 2.86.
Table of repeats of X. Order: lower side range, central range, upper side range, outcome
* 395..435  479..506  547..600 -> 1.14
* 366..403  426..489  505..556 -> -1.50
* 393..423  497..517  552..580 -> 2.10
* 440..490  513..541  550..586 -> 2.62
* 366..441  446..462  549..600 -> -0.35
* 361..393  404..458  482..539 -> -2.22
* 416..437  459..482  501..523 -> -0.89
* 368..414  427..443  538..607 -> 0.17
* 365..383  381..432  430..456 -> -0.14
